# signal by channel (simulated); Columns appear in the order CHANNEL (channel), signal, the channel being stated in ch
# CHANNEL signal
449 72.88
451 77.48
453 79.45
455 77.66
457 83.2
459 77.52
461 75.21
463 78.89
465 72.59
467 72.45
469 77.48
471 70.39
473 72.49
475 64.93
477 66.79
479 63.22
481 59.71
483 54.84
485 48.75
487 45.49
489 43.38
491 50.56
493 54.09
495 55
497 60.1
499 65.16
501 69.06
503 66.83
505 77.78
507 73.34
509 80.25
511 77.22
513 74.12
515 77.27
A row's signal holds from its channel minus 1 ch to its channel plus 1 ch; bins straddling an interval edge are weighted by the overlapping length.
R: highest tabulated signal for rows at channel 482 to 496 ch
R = 55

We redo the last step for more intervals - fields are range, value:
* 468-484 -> 77.48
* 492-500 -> 65.16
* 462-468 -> 78.89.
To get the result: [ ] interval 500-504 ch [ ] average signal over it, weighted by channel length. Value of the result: 67.9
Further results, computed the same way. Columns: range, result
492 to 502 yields 60.7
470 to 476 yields 69.3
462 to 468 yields 74.6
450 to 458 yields 79.4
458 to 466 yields 76.1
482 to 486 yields 51.8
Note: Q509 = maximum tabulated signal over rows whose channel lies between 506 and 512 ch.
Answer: 80.25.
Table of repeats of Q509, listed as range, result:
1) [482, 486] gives 54.84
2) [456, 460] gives 83.2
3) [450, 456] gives 79.45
